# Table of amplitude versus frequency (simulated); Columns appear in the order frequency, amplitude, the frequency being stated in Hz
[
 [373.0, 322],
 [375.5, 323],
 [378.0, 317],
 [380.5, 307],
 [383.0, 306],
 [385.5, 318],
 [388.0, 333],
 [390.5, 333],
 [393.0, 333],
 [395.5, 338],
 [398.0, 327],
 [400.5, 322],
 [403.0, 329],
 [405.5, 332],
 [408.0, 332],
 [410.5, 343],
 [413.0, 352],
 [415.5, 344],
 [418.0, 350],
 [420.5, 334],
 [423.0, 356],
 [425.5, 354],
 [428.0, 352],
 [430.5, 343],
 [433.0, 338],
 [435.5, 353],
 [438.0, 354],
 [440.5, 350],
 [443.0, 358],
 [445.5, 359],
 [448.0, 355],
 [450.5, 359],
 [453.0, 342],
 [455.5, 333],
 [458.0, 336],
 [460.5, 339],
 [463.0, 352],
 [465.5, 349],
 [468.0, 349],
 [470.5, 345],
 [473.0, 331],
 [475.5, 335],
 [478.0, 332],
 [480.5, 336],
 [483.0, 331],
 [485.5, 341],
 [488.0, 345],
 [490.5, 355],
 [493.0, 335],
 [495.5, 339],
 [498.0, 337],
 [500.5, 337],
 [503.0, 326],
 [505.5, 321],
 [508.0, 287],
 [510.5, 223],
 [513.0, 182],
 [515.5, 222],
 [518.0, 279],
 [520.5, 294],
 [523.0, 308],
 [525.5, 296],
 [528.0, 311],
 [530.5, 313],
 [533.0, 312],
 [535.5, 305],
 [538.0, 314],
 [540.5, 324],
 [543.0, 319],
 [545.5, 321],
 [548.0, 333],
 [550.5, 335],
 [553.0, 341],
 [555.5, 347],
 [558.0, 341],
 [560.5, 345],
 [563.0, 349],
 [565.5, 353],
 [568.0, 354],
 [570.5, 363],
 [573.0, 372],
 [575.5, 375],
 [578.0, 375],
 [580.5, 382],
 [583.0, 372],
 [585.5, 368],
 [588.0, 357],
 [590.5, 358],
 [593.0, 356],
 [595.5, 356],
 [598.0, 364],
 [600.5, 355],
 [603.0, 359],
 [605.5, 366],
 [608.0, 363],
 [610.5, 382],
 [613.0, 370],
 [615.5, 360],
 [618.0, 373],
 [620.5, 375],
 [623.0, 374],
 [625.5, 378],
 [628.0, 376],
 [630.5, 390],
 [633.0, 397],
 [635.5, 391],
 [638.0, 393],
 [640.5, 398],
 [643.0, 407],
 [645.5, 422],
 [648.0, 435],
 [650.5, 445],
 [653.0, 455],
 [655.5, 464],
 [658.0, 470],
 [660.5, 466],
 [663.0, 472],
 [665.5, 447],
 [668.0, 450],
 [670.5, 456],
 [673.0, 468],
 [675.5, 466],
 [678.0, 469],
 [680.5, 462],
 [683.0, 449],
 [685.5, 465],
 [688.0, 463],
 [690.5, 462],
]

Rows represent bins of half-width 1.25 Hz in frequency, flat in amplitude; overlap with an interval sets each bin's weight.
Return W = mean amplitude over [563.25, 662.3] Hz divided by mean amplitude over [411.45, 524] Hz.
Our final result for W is 1.17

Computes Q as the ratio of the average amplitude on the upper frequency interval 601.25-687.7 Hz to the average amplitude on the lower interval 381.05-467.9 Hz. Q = 1.2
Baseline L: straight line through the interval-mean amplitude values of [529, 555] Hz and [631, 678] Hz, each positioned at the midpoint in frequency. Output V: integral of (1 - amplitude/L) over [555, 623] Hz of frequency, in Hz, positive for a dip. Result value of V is 1.3 Hz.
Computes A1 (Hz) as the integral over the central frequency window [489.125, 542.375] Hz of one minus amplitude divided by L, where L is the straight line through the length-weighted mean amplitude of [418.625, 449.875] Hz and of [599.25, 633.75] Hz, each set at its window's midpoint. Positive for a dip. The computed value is 8.7 Hz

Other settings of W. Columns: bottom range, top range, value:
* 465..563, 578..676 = 1.26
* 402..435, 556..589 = 1.05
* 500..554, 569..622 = 1.22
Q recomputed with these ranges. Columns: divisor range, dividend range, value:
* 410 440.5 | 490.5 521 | 0.84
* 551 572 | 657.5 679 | 1.33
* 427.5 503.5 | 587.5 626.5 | 1.06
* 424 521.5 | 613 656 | 1.22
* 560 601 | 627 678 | 1.20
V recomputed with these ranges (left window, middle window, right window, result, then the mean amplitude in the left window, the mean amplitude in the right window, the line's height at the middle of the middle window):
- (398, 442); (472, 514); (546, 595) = 3.8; 343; 356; 349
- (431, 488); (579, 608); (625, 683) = 3.1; 344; 435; 407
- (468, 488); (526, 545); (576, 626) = 2.0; 337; 367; 351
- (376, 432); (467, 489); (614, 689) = 1.5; 334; 428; 362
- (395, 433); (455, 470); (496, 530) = -1.4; 340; 288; 315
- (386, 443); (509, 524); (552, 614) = 4.3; 341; 361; 353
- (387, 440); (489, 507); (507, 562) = -1.2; 341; 303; 314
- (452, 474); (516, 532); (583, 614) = 2.5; 342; 363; 351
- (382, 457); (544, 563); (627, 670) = 2.6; 341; 429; 393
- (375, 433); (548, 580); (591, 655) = 1.6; 334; 386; 372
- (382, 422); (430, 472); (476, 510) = -2.1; 333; 330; 332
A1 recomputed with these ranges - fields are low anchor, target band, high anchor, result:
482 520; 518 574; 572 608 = 1.15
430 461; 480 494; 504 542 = -1.15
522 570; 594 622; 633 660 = 1.71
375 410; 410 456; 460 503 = -2.38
